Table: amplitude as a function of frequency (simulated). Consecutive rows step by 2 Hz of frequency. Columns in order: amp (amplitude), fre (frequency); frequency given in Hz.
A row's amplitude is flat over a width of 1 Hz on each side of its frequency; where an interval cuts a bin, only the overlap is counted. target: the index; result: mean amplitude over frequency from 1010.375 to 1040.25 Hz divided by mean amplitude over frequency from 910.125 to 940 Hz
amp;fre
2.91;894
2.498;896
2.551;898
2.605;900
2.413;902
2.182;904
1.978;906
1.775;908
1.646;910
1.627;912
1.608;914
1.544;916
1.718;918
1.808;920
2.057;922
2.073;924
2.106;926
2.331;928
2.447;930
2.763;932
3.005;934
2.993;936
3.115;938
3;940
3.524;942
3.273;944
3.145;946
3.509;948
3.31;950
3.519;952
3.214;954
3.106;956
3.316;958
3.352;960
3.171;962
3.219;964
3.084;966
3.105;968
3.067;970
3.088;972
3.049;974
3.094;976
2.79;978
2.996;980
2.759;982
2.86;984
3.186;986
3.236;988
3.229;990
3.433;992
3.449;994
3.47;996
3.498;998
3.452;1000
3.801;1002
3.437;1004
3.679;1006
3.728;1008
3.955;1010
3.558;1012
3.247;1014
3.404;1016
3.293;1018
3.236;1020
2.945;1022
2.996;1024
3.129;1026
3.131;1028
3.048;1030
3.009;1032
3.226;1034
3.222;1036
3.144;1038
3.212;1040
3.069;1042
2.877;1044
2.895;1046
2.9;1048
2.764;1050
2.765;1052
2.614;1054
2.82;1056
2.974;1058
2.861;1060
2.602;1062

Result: 1.43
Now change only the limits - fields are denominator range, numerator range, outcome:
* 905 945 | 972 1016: 1.43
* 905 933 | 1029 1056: 1.52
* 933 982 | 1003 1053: 1.01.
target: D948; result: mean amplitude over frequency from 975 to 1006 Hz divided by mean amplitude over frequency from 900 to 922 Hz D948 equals 1.7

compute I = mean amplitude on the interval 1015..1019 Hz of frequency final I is 3.35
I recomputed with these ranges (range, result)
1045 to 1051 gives 2.85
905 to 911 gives 1.8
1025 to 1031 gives 3.1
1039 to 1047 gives 3.01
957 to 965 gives 3.26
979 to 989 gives 3.01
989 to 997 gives 3.4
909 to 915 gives 1.63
